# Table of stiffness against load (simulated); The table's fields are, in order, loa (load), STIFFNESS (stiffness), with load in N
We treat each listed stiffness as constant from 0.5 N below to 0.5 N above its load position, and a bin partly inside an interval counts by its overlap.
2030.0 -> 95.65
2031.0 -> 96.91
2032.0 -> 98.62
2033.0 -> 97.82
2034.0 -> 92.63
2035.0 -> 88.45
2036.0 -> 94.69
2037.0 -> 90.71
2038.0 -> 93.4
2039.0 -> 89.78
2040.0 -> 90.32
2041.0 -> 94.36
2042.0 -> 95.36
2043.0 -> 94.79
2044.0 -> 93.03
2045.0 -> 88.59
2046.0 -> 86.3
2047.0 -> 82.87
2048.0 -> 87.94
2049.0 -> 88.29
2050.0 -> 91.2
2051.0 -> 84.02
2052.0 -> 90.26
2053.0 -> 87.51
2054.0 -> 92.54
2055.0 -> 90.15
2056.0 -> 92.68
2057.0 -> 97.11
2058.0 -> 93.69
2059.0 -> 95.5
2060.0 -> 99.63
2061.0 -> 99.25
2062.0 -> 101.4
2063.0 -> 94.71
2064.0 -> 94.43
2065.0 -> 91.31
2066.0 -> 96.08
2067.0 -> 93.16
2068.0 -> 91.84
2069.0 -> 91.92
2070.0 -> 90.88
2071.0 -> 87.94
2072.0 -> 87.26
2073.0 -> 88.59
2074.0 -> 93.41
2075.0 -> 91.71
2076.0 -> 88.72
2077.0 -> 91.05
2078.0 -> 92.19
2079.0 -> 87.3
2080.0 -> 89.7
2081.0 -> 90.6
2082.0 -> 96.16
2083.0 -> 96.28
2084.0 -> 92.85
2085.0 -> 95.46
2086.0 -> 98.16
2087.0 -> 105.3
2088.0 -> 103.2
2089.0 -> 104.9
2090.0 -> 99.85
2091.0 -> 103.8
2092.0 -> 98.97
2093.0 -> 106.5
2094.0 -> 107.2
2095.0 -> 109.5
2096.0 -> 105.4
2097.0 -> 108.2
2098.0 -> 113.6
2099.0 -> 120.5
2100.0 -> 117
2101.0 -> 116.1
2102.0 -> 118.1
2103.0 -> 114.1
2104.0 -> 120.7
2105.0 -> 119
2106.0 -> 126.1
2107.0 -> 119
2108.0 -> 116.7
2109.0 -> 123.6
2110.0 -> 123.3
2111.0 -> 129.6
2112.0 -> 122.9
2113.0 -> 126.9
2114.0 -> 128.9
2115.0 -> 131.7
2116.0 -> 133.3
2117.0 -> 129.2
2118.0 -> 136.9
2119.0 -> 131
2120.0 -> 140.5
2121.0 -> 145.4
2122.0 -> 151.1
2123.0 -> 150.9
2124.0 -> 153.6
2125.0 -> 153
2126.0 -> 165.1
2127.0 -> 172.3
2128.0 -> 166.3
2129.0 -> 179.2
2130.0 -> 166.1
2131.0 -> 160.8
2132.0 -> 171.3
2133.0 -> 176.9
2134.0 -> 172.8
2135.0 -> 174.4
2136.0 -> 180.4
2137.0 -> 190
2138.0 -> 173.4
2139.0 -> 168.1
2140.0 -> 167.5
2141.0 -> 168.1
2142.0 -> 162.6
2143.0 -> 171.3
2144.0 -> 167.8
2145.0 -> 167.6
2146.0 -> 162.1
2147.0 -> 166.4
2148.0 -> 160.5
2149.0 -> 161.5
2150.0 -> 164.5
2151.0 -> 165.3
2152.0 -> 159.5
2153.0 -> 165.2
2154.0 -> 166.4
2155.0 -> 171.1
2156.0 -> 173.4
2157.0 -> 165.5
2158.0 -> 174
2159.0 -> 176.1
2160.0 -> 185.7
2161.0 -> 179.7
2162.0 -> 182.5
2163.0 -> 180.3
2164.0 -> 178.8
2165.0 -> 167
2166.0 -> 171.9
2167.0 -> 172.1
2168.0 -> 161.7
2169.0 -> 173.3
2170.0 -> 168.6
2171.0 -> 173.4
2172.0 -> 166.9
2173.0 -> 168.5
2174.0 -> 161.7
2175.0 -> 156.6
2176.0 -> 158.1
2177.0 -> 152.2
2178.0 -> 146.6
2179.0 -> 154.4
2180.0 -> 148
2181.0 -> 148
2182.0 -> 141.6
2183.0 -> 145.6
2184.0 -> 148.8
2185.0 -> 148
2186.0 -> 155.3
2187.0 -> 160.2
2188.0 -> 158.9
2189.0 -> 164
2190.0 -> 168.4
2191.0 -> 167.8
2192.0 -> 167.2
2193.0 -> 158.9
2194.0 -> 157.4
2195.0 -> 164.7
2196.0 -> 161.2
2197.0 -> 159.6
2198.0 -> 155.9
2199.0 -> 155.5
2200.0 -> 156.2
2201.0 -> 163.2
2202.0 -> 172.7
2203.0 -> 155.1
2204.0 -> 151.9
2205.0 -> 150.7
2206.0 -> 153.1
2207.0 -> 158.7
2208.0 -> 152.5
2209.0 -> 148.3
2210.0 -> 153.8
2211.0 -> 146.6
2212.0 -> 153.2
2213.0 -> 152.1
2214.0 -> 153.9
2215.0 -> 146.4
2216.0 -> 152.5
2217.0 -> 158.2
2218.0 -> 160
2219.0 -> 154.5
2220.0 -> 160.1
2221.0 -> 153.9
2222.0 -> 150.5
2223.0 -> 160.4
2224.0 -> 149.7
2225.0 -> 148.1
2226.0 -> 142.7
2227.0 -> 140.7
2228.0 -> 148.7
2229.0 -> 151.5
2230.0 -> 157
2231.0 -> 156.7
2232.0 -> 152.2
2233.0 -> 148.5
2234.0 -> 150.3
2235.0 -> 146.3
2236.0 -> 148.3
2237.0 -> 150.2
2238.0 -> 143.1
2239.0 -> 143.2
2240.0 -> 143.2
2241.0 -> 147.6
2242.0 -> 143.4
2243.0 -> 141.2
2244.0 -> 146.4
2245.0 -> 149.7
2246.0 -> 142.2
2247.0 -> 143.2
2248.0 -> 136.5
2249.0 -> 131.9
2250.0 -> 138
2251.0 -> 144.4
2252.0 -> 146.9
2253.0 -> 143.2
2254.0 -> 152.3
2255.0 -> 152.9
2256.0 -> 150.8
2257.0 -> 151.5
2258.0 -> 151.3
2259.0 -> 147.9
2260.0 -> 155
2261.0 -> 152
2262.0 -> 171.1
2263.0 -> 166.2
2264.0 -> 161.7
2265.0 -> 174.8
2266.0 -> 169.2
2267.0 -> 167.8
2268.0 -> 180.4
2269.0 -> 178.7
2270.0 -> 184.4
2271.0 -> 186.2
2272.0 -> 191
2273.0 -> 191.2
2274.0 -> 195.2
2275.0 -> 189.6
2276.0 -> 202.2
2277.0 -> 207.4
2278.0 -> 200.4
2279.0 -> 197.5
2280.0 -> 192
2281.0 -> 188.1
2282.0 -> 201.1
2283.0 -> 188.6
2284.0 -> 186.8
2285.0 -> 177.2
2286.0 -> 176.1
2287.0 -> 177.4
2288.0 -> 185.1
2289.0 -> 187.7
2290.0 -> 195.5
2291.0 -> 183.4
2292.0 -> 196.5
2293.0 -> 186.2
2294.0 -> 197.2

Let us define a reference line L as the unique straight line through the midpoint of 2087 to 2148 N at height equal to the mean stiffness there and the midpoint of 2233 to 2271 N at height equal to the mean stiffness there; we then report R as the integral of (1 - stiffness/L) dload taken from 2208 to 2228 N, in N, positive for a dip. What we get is -0.3 N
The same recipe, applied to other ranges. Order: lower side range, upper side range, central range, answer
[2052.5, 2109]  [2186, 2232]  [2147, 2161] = -3.9 N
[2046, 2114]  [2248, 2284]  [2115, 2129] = -3.8 N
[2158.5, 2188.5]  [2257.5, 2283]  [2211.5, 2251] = 5.6 N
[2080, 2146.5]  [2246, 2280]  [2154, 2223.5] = -4.5 N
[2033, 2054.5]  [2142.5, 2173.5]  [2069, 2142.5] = 4.9 N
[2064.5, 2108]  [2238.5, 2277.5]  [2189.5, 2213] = -2.8 N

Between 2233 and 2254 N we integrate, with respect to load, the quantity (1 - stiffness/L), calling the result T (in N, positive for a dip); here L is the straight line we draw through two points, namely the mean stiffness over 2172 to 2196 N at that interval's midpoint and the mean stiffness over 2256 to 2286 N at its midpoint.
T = 3.38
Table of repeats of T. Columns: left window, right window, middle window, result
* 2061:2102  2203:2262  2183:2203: -3.45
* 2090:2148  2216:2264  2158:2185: -3.50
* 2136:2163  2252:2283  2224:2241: 2.48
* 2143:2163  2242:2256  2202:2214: 0.13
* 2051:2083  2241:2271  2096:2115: -2.70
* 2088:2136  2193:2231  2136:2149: -2.71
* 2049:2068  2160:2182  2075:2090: 1.88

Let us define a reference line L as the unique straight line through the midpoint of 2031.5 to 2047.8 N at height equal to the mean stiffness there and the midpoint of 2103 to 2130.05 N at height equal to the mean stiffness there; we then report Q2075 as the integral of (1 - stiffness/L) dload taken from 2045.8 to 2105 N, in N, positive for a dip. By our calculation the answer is 8.24 N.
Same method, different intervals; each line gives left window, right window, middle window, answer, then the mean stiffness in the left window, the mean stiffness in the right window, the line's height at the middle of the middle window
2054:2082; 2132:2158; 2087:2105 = 1.6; 92.7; 169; 120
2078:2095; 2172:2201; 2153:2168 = -3.4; 98.7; 157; 142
